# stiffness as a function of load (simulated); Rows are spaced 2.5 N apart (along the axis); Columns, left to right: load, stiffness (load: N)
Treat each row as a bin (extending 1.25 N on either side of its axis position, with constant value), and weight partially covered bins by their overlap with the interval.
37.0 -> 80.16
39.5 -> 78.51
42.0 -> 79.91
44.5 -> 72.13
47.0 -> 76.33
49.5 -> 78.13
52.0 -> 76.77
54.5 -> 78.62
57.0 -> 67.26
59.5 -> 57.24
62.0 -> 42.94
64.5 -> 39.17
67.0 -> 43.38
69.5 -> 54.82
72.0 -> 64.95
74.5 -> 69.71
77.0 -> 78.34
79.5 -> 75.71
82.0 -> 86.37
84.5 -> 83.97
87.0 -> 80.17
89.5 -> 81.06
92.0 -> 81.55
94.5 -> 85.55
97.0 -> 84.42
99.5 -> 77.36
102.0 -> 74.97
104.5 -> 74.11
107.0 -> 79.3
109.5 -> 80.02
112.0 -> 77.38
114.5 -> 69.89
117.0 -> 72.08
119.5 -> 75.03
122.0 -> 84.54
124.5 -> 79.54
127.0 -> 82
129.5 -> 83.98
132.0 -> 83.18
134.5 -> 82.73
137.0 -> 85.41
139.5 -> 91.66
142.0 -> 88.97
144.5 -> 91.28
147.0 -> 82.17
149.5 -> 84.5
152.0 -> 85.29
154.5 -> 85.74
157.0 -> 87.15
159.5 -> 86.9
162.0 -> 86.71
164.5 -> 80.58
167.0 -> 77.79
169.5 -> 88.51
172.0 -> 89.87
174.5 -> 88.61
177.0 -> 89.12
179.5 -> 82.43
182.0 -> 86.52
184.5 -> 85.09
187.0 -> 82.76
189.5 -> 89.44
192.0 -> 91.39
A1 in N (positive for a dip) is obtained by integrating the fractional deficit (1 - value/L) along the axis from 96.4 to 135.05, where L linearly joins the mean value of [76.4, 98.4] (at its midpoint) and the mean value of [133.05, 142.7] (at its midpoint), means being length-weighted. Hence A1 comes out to 2.8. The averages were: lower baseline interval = 82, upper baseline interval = 87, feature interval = 78.6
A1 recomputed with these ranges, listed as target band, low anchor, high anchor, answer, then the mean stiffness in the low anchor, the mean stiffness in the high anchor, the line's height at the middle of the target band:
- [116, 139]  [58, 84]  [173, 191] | -2.14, 62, 86.4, 74.4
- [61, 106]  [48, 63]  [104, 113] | 1.29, 67.4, 78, 73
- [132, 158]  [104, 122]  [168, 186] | -1.54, 76.1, 87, 81.5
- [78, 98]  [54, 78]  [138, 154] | -4.70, 58.9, 87.2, 66.7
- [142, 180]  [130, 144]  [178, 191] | 0.01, 86.5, 85.4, 86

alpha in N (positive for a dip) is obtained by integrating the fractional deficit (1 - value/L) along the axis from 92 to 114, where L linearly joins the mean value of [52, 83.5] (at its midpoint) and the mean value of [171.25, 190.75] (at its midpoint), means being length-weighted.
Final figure -2.49 N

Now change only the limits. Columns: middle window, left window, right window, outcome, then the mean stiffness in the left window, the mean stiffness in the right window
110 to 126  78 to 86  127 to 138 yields 1.2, 81.8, 83.6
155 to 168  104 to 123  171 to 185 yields 0.0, 76.5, 87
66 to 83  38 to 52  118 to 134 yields 2.4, 77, 81.3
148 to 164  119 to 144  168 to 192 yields 0.0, 84.2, 87.1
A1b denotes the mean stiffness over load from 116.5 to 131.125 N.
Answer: 80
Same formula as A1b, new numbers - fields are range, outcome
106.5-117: 75.9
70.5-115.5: 78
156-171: 84.7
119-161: 84.9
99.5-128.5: 77.2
